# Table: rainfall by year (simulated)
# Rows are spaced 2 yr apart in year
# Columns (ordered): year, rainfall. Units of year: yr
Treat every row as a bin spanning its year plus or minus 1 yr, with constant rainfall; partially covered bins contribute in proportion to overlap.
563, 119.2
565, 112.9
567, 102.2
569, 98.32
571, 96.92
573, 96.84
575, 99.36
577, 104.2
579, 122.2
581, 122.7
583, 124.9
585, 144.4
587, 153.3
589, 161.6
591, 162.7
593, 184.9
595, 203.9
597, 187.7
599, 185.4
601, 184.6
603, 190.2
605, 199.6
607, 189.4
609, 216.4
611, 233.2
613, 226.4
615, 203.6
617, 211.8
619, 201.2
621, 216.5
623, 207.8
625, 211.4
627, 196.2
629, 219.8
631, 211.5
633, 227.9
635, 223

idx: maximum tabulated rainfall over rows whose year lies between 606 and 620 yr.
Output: 233.2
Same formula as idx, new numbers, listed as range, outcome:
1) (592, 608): 203.9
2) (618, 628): 216.5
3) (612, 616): 226.4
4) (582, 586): 144.4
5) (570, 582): 122.7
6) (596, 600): 187.7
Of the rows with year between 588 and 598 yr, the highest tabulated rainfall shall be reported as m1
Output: 203.9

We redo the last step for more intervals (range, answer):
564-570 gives 112.9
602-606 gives 199.6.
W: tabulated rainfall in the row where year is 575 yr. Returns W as 99.36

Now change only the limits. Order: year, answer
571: 96.92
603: 190.2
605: 199.6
